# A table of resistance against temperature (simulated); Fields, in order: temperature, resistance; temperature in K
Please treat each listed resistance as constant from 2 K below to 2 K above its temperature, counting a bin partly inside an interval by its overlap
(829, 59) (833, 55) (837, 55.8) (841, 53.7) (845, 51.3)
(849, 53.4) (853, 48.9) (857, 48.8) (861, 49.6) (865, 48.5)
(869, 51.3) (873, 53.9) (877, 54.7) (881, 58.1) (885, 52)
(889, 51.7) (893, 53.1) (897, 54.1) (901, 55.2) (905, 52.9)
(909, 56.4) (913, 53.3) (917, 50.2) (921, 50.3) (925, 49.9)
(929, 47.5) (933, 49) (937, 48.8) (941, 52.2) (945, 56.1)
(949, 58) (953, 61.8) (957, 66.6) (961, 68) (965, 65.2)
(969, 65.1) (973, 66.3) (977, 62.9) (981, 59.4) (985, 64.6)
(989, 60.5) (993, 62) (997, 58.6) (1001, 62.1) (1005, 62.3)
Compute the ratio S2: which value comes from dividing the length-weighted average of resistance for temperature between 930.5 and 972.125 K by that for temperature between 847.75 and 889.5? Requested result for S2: 1.14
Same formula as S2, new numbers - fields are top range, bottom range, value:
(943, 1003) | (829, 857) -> 1.18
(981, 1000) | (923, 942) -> 1.24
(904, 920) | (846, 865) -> 1.06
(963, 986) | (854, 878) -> 1.26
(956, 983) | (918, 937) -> 1.32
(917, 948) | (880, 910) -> 0.94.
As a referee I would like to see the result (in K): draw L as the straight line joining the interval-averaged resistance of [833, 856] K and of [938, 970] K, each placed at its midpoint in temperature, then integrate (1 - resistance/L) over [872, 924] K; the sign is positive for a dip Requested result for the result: 3.0 K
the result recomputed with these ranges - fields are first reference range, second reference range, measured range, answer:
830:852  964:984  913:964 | 5.2 K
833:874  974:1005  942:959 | -0.4 K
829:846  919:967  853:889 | 2.1 K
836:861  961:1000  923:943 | 3.2 K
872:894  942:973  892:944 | 5.6 K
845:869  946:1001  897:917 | 0.6 K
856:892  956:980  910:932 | 3.1 K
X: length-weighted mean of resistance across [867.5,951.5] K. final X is 52.9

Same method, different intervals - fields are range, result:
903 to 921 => 52.9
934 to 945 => 51.4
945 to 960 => 61.7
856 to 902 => 52.6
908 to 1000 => 58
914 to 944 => 50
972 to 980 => 63.7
